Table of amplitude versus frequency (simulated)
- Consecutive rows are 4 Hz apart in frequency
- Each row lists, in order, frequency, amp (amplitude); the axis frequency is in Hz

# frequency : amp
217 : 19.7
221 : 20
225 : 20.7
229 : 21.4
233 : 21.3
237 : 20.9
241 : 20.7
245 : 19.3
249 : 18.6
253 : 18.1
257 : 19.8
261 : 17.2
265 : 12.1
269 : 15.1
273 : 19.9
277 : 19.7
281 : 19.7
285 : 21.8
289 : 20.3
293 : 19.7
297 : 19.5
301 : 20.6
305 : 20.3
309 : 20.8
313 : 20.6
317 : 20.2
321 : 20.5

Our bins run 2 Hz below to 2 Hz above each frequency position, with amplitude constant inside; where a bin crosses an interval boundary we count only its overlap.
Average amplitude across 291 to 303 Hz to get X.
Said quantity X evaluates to 19.9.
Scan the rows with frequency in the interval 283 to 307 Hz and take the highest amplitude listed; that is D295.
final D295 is 21.8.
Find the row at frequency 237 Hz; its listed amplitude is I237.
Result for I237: 20.9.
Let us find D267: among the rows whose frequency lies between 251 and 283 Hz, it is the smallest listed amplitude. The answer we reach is 12.1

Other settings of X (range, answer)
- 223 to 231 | 21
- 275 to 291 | 20.4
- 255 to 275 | 16.8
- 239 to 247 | 20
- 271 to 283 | 19.8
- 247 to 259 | 18.8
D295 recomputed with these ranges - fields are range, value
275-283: 19.7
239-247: 20.7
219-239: 21.4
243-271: 19.8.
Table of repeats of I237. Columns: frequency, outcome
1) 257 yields 19.8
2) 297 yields 19.5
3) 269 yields 15.1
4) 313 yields 20.6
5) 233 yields 21.3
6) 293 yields 19.7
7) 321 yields 20.5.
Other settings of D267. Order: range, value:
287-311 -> 19.5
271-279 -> 19.7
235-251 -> 18.6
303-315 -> 20.3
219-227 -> 20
